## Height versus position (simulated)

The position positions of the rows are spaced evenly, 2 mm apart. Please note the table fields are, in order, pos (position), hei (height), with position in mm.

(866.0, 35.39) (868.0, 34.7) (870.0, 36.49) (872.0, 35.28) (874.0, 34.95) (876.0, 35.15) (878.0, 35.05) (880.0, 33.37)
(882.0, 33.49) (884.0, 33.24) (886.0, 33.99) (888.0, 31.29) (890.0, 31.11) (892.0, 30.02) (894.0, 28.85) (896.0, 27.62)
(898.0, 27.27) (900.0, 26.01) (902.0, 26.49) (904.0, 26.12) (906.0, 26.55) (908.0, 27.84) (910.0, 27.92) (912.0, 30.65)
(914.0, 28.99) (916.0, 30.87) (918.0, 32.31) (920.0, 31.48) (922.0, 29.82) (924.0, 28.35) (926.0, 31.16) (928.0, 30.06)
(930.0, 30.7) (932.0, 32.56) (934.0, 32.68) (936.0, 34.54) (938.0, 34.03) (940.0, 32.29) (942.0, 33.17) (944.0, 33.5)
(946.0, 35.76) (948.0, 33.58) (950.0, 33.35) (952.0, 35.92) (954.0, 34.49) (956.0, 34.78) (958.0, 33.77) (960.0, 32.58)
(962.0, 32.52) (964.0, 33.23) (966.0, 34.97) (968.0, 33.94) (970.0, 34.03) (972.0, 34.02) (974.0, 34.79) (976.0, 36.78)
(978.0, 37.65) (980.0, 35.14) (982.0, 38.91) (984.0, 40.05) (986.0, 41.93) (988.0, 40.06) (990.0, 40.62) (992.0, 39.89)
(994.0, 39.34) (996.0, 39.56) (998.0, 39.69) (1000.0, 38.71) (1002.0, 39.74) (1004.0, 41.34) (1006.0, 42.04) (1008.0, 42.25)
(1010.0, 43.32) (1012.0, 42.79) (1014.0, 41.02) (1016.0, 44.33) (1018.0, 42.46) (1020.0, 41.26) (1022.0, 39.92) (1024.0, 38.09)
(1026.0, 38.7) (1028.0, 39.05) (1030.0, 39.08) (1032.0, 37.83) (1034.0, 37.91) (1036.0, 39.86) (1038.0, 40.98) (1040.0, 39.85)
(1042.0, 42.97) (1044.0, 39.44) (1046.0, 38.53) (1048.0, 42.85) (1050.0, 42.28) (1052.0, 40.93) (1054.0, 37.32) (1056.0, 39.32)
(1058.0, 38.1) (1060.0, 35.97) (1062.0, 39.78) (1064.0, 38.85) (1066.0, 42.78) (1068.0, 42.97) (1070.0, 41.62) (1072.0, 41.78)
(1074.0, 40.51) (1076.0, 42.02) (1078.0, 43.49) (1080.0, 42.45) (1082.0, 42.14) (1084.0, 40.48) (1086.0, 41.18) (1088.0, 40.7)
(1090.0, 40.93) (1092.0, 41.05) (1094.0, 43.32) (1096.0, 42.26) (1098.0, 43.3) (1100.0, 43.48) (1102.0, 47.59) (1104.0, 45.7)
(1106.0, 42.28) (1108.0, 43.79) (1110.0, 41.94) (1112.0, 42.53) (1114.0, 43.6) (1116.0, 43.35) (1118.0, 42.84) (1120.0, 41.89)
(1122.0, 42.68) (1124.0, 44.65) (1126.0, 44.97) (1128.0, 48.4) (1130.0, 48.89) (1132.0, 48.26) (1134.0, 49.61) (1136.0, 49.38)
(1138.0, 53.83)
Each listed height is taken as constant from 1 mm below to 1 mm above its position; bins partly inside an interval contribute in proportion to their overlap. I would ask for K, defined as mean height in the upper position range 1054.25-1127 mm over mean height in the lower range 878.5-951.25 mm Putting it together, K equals 1.36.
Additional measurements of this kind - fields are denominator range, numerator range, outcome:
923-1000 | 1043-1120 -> 1.19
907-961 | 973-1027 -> 1.25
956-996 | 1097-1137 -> 1.23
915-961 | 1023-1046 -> 1.21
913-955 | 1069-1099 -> 1.29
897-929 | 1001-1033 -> 1.41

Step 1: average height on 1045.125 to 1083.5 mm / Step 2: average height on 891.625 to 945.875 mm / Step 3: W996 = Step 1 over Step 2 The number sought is 1.35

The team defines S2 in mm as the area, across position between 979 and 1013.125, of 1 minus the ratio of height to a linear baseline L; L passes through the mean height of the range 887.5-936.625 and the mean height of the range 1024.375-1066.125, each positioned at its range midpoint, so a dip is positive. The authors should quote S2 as -4.2 mm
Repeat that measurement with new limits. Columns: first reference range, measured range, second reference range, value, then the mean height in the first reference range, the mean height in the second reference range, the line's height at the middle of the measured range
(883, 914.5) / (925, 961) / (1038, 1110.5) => -1.3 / 29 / 41.5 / 32.1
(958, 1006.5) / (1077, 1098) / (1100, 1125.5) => 0.3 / 37.4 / 43.6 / 42.4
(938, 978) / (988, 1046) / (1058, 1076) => -4.4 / 34.2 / 40.5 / 37.6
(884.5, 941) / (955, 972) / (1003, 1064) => 0.3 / 30.1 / 40.3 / 34.4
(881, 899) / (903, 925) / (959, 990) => 2.1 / 30.8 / 36.2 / 32.3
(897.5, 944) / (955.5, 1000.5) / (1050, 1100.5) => -3.4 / 30.2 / 41.1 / 34.2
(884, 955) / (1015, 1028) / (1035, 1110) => -0.9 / 30.9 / 41.4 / 37.9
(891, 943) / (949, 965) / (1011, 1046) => -0.1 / 29.9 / 40.3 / 33.6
